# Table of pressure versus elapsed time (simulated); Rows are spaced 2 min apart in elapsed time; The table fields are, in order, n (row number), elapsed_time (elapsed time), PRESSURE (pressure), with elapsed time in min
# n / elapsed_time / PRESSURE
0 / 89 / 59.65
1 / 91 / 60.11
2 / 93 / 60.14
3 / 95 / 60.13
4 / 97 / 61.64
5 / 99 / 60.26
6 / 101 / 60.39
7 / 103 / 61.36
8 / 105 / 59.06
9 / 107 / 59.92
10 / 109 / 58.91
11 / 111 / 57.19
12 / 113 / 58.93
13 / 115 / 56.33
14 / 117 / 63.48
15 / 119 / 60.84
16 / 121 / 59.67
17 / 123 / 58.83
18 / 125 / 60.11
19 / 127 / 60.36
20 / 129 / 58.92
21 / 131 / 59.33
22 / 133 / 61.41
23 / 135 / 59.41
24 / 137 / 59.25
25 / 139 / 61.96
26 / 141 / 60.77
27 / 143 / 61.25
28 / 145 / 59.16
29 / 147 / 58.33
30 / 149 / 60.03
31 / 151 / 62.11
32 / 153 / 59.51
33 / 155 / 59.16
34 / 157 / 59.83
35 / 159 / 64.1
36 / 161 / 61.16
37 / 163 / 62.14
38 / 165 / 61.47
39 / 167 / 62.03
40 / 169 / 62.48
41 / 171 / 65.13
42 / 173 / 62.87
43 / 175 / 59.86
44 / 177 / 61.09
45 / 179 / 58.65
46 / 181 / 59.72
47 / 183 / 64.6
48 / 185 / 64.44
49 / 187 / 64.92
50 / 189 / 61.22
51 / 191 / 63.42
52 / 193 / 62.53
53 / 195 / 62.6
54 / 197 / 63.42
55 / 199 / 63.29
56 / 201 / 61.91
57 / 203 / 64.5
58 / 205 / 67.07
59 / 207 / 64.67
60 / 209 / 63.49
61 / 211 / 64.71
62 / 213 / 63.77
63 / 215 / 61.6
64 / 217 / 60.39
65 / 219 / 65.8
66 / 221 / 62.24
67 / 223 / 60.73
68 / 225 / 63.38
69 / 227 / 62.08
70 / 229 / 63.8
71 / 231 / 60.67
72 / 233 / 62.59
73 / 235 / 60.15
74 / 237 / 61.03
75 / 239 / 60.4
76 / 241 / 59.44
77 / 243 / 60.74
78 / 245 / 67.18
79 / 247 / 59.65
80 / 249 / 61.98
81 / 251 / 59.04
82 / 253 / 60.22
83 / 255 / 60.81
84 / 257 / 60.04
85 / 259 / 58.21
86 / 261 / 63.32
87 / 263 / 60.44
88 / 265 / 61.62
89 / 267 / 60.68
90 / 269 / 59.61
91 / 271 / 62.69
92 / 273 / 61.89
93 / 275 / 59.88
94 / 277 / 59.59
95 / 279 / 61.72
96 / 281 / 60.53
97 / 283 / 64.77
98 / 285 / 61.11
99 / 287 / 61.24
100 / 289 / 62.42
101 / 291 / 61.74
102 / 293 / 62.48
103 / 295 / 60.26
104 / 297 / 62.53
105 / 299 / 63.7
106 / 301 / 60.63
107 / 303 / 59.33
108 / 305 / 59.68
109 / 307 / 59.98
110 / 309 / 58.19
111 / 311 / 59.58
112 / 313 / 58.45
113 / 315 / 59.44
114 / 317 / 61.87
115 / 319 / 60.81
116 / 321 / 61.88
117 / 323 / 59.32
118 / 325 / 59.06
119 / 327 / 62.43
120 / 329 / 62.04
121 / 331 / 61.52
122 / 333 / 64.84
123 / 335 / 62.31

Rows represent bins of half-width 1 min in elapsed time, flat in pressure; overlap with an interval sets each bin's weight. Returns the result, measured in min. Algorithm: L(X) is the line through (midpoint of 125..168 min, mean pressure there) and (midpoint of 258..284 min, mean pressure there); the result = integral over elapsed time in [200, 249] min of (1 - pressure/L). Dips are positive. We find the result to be -1.3 min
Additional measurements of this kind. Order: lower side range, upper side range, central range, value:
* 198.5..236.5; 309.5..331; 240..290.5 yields 0.53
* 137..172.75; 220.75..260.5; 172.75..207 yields -0.87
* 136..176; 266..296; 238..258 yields 0.12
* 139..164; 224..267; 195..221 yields -1.10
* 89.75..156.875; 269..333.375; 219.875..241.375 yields -0.35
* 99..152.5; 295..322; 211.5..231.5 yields -0.78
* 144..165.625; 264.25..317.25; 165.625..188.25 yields -0.61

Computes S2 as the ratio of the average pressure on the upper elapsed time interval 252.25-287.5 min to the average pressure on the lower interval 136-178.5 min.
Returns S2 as 1.00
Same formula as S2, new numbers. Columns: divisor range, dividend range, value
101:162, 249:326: 1.01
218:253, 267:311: 0.99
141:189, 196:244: 1.02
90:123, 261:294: 1.03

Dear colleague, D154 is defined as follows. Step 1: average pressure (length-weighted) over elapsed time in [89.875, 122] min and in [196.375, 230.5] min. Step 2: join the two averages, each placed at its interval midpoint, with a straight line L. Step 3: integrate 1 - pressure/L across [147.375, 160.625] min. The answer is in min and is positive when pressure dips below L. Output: 0.16 min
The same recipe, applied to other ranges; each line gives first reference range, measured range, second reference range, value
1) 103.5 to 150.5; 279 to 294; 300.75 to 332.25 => -0.5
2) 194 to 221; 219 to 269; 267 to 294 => 1.0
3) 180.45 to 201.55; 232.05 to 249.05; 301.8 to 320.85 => 0.1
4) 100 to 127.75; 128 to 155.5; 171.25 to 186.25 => 0.2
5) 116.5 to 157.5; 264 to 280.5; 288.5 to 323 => -0.1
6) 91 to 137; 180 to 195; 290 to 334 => -0.7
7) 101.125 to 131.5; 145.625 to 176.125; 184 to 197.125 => 0.2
